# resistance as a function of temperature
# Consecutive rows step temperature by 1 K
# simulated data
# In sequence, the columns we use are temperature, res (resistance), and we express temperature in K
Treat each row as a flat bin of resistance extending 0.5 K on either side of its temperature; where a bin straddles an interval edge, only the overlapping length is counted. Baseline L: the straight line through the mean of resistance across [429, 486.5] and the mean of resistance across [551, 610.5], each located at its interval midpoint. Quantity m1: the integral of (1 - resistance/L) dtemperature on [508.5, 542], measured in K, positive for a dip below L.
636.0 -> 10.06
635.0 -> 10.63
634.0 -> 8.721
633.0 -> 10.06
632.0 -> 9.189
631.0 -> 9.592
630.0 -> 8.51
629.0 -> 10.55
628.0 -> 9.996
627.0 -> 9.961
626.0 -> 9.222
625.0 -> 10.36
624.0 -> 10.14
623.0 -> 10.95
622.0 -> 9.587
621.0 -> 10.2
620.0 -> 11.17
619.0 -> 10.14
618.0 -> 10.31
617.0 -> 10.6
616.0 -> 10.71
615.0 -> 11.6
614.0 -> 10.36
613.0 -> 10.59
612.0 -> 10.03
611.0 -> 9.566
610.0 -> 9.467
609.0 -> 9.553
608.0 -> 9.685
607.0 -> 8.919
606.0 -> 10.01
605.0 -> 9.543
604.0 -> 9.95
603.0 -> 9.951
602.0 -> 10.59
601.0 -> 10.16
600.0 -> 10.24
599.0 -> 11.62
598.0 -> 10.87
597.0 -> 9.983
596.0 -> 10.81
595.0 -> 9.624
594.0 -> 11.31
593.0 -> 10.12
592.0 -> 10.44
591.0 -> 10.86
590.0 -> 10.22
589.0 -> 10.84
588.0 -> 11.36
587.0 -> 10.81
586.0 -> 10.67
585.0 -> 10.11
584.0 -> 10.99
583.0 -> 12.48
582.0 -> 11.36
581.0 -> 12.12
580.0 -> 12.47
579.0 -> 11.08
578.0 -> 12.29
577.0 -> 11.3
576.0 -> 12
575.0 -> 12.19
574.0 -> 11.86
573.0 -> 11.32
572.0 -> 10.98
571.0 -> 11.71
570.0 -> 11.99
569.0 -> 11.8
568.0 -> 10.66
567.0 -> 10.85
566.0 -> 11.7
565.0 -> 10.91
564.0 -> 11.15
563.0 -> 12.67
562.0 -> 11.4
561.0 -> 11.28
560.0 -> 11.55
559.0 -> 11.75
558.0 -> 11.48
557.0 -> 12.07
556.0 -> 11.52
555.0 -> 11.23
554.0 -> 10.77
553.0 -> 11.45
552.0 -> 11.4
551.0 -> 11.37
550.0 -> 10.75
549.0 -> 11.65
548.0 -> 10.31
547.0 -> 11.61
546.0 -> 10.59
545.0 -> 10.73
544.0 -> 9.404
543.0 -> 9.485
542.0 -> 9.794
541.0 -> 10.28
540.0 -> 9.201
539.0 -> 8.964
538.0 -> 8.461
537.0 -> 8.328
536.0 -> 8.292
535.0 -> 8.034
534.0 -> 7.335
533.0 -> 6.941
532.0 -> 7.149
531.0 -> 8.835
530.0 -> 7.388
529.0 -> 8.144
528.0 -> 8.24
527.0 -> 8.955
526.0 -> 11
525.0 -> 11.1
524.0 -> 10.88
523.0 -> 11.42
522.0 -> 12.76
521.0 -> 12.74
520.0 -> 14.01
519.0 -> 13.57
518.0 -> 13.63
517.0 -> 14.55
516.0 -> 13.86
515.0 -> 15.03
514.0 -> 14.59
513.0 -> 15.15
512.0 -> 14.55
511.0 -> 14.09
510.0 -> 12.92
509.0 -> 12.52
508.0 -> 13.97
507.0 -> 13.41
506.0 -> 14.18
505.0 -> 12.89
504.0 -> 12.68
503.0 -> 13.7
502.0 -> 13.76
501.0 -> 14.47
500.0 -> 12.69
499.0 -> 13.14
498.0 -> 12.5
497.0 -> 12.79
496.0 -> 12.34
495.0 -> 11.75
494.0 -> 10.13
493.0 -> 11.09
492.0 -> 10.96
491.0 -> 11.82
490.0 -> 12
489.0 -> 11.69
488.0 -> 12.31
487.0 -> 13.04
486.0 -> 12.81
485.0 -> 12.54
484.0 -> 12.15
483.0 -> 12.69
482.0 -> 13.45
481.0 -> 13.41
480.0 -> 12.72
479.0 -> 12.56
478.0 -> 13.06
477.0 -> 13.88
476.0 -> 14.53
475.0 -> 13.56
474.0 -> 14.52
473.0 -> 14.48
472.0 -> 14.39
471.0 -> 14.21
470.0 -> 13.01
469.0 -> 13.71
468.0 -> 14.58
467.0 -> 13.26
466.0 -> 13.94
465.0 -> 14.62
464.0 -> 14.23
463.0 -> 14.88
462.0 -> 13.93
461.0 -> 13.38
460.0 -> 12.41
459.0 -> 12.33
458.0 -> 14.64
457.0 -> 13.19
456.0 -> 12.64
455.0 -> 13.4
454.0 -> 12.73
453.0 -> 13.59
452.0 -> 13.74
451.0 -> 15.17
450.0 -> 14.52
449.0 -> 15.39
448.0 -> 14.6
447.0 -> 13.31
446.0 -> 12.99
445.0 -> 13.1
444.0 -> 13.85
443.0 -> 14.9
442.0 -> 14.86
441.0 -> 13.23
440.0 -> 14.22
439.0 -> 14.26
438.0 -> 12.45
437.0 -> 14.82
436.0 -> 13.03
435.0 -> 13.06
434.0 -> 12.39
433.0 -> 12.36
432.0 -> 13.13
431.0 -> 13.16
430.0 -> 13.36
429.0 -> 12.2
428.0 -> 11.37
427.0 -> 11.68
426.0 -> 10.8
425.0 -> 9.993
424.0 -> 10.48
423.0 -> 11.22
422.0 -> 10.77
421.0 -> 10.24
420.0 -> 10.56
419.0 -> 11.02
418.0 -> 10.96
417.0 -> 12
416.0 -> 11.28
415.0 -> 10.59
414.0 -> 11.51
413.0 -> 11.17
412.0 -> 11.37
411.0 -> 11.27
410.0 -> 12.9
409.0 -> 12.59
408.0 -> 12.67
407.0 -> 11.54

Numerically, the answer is 3.4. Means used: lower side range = 13.6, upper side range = 11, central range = 11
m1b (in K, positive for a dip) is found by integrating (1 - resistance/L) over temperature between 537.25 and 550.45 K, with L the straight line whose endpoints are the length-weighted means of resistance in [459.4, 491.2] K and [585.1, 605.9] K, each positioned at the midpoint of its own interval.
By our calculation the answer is 1.9 K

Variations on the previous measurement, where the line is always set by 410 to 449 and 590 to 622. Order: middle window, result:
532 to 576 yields 1.06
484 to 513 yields -3.11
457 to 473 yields -2.55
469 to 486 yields -2.37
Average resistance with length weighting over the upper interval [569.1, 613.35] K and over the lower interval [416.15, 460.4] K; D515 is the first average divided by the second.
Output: 0.84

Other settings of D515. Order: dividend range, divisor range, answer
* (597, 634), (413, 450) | 0.81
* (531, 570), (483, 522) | 0.80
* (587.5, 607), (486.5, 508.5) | 0.83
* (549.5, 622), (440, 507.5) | 0.82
